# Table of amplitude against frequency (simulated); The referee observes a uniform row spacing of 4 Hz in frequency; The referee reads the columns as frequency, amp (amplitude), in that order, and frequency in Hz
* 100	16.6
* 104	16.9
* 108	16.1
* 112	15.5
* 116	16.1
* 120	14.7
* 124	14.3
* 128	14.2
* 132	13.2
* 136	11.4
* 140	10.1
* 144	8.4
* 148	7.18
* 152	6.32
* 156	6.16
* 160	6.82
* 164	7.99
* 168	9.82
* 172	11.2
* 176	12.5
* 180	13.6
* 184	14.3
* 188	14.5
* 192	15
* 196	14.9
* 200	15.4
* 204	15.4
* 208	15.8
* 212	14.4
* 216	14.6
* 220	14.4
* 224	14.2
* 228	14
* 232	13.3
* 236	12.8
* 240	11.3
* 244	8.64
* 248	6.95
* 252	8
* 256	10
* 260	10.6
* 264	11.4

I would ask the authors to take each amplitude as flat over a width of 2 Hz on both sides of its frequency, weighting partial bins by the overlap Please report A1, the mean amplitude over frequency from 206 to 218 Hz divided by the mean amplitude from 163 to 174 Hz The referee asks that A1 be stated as 1.52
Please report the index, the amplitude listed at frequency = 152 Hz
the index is 6.32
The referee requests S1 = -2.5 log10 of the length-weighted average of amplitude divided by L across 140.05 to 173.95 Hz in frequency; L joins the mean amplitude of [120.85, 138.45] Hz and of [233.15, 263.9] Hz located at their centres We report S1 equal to 0.47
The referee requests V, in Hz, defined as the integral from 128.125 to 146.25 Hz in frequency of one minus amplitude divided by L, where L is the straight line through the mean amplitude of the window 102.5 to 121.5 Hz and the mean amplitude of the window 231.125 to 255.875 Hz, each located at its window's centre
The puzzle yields 4.5 Hz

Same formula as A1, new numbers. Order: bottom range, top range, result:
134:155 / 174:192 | 1.62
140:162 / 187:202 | 2.06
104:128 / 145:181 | 0.58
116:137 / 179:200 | 1.05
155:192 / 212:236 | 1.26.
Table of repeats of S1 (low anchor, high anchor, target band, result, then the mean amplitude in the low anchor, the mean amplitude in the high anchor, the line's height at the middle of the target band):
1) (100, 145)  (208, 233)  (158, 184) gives 0.31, 14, 14.3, 14.1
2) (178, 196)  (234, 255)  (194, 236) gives -0.21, 14.4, 9.56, 12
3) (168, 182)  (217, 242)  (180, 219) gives -0.17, 12.1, 13.4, 12.7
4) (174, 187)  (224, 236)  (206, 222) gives -0.09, 13.5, 13.6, 13.6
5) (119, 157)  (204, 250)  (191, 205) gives -0.24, 10.6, 12.9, 12.1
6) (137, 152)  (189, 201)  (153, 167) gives 0.42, 8.45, 15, 10.5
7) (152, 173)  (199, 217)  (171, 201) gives -0.19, 8.07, 15.1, 11.7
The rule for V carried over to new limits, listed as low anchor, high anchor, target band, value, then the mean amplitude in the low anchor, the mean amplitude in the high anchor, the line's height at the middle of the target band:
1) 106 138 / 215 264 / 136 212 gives 8.70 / 14.4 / 11.5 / 13.1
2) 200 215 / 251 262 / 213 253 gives 1.56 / 15.2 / 9.67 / 12.3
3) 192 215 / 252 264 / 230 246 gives 0.65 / 15.1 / 10.1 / 11.9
